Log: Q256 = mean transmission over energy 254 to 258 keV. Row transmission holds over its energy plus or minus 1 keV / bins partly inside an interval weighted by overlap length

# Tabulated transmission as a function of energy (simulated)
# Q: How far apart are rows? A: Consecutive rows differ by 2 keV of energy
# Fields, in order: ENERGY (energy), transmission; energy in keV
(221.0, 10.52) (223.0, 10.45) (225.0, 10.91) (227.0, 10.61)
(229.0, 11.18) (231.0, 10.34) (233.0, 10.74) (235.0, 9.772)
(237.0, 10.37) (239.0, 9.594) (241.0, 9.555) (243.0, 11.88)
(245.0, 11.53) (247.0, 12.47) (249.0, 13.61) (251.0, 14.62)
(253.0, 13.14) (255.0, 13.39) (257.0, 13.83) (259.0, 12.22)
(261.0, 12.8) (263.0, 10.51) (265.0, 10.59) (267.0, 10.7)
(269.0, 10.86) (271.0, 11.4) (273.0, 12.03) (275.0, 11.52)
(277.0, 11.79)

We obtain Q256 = 13.6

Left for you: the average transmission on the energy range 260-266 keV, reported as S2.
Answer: 11.3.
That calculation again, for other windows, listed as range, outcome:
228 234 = 10.8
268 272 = 11.1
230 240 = 10.2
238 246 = 10.6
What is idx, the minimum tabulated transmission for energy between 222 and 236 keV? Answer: 9.772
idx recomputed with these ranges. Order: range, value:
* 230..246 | 9.555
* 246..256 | 12.47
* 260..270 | 10.51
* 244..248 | 11.53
